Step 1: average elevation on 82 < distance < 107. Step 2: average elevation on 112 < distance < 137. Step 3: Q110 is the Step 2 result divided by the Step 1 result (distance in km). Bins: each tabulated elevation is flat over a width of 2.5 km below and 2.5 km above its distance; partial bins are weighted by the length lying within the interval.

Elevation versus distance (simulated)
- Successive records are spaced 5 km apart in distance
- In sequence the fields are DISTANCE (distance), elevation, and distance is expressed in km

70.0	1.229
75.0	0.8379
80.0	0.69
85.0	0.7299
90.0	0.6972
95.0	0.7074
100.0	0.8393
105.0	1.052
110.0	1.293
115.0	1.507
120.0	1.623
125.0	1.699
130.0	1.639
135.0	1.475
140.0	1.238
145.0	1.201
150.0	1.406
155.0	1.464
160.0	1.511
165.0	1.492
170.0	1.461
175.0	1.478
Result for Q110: 2.0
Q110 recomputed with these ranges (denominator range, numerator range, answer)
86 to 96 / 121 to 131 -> 2.36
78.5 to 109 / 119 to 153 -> 1.80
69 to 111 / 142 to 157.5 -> 1.55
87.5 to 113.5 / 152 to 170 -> 1.58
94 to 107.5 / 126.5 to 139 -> 1.73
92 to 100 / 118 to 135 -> 2.18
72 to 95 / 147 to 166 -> 1.96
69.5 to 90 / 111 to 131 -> 1.95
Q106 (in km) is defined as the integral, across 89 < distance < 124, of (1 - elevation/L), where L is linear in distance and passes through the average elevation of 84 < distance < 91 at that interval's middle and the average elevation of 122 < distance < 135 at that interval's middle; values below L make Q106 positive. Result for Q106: 0.6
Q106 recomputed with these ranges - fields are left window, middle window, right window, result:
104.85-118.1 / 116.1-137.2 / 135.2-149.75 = -4.63 km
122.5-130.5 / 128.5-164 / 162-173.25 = 3.67 km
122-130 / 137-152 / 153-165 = 2.73 km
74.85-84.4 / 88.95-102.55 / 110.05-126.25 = 4.07 km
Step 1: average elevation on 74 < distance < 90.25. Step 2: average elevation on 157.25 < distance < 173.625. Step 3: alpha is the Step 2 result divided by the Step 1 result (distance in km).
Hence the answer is 2.02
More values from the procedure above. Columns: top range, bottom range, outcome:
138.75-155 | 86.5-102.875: 1.74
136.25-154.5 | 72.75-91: 1.77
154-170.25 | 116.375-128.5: 0.90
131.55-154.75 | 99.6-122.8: 1.04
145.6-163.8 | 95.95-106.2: 1.60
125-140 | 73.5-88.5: 2.06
